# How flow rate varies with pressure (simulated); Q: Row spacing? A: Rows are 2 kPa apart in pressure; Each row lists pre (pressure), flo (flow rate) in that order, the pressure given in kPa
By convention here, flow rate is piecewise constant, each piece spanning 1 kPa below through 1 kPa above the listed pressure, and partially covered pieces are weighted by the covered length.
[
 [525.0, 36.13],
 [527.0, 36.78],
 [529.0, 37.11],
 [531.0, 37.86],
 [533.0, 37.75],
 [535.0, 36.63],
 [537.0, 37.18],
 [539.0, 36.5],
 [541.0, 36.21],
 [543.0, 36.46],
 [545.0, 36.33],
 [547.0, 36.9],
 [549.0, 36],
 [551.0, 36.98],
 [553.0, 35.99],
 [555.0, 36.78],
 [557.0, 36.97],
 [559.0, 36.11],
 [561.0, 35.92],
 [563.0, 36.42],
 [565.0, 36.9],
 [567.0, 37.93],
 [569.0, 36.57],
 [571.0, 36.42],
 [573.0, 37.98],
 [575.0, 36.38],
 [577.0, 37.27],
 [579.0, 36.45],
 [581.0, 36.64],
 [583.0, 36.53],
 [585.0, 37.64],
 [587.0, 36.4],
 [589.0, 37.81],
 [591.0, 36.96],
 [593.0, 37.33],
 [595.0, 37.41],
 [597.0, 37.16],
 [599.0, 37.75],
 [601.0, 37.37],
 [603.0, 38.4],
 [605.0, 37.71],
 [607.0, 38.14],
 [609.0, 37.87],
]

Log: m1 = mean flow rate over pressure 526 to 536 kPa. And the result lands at 37.2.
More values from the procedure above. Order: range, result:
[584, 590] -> 37.3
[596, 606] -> 37.7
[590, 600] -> 37.3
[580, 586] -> 36.9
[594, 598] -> 37.3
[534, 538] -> 36.9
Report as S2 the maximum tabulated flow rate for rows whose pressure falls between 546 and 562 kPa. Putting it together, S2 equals 36.98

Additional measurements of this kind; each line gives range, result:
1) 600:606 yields 38.4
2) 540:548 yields 36.9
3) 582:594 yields 37.81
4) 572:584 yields 37.98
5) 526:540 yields 37.86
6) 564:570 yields 37.93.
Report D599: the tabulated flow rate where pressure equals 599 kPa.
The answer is 37.75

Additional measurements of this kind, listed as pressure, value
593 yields 37.33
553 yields 35.99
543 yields 36.46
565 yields 36.9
